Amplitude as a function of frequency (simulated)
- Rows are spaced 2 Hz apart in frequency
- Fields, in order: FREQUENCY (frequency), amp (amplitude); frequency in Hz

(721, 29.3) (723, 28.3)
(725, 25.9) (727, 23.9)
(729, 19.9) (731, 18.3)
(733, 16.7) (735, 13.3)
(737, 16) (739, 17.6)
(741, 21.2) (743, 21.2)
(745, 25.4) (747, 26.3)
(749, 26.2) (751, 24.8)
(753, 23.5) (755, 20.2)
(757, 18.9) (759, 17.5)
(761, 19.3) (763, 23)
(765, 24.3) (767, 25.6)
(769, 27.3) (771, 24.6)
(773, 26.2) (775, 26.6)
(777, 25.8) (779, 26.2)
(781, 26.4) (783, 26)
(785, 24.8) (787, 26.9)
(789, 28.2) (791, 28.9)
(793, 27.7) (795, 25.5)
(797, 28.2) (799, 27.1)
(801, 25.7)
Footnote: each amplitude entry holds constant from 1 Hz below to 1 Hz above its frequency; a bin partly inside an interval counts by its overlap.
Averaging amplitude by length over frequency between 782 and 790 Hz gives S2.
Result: 26.5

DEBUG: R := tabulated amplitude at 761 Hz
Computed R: 19.3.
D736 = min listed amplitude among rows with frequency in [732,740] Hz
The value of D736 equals 13.3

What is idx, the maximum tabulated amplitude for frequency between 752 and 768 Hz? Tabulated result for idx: 25.6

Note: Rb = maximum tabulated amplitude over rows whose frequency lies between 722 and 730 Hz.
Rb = 28.3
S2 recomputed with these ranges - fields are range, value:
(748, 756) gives 23.7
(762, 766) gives 23.6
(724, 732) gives 22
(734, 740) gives 15.6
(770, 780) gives 25.9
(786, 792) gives 28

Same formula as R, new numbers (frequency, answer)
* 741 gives 21.2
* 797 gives 28.2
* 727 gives 23.9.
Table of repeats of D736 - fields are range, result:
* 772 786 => 24.8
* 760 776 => 19.3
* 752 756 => 20.2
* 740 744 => 21.2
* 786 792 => 26.9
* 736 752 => 16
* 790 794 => 27.7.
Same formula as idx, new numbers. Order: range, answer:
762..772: 27.3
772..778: 26.6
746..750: 26.3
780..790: 28.2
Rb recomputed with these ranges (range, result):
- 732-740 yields 17.6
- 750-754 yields 24.8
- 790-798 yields 28.9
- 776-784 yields 26.4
